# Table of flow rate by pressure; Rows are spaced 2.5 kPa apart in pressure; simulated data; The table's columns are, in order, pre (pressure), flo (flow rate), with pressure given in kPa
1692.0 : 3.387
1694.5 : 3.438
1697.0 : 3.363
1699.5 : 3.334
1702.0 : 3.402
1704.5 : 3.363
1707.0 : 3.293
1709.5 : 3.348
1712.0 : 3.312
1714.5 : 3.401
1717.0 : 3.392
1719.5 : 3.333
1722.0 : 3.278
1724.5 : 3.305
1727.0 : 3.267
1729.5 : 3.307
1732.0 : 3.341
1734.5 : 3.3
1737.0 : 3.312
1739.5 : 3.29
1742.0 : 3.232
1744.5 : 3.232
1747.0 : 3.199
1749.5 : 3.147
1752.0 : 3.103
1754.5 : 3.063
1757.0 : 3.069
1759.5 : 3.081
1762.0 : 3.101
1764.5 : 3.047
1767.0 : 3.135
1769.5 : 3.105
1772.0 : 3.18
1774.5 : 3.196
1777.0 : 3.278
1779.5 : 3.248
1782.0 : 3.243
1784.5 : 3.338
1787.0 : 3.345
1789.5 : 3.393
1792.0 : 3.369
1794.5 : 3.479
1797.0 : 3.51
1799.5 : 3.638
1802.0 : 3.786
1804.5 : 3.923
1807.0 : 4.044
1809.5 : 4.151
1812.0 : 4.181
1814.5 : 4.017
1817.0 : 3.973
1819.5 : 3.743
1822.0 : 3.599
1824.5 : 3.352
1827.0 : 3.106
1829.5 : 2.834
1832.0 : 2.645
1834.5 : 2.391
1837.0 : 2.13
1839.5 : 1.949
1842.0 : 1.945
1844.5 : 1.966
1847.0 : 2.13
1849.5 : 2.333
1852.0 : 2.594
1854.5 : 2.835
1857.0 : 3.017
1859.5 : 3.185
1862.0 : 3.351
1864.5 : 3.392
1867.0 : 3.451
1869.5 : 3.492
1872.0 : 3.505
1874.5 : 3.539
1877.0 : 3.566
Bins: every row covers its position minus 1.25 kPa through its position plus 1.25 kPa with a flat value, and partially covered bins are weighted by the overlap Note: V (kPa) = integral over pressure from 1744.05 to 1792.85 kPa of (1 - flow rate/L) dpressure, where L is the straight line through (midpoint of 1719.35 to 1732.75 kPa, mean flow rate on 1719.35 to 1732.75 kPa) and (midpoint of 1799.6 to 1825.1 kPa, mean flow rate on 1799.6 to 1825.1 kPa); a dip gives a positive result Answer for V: 5.4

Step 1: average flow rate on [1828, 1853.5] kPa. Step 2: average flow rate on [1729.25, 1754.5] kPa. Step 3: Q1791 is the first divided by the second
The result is 0.71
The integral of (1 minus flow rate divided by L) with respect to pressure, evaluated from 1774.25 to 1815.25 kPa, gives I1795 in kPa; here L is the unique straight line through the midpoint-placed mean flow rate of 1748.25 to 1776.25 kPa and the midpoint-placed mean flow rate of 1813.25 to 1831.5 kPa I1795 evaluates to -3.5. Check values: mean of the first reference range 3.11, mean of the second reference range 3.48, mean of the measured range 3.6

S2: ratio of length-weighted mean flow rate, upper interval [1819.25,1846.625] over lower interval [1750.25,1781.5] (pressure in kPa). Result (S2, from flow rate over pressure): 0.84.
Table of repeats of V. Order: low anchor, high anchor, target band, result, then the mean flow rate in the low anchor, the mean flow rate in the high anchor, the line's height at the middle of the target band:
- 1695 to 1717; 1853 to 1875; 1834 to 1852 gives 6.3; 3.36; 3.29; 3.3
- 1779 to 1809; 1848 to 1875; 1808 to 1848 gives 4.0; 3.55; 3.13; 3.34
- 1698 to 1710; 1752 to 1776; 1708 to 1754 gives -0.5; 3.35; 3.11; 3.24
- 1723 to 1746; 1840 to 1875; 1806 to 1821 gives -4.9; 3.29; 2.88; 3.02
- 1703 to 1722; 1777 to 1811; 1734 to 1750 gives 0.8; 3.34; 3.57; 3.43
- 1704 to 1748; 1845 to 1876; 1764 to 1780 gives 0.2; 3.31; 3.05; 3.22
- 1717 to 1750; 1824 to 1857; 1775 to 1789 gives -1.8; 3.28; 2.48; 2.92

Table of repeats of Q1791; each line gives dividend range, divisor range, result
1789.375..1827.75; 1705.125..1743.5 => 1.12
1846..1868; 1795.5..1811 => 0.76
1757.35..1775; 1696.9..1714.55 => 0.93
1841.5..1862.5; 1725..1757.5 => 0.80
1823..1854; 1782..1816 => 0.67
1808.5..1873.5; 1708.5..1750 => 0.92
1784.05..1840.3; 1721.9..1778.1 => 1.06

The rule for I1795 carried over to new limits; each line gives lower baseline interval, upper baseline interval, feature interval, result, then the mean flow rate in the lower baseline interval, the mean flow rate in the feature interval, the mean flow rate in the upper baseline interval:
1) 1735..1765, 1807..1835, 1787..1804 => -0.74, 3.16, 3.53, 3.51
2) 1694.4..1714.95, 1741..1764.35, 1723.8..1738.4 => -0.33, 3.36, 3.31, 3.13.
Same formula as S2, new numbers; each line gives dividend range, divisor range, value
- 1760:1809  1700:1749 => 1.03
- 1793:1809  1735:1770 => 1.19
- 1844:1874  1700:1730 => 0.89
